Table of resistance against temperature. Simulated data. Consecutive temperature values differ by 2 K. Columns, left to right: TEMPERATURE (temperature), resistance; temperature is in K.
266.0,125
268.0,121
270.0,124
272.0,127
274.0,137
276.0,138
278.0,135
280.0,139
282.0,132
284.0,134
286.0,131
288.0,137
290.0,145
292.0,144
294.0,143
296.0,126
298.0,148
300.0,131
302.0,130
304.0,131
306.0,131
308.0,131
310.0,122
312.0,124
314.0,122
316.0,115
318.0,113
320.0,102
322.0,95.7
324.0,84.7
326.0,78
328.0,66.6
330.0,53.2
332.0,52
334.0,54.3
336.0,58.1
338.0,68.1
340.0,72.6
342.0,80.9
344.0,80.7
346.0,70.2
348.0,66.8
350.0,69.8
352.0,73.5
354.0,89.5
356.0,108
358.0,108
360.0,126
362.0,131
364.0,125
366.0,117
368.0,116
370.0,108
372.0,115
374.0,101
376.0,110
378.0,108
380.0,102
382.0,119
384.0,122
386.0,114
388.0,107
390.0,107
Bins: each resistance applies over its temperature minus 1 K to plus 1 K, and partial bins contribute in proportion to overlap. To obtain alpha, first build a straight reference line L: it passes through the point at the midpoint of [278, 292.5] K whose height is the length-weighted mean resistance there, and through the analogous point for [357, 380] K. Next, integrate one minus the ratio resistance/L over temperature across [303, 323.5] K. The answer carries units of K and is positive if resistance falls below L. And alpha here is 1.86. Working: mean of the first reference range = 137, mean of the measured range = 118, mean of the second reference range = 114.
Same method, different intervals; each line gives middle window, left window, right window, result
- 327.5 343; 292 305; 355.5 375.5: 7.6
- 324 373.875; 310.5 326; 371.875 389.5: 9.9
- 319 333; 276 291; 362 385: 5.5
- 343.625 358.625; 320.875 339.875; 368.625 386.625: 0.8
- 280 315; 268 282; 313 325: -4.4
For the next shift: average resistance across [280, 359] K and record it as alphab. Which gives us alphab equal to 104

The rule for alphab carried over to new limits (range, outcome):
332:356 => 72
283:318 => 132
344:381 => 102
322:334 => 68.2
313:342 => 81.1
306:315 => 125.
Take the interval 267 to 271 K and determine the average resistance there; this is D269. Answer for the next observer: 122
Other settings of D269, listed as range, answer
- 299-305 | 131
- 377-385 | 113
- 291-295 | 144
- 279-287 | 134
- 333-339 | 60.2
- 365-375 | 111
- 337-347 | 74.5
